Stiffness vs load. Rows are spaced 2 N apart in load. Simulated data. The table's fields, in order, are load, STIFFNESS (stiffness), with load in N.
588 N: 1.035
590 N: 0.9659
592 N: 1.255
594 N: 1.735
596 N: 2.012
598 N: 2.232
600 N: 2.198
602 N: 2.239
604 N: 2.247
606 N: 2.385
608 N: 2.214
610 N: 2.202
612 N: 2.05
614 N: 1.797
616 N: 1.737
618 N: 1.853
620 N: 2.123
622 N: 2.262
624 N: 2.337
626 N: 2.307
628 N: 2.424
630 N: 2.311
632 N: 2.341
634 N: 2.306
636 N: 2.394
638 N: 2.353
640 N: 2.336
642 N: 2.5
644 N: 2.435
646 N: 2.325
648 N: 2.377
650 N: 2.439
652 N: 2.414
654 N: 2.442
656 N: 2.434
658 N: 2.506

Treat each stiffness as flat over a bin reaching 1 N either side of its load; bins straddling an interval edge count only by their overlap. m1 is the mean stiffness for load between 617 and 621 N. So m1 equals 1.99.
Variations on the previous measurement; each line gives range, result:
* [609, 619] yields 1.93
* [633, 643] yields 2.38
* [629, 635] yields 2.32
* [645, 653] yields 2.39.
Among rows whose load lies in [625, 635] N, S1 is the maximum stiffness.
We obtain 2.424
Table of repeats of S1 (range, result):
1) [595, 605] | 2.247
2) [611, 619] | 2.05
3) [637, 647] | 2.5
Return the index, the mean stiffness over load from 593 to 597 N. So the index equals 1.87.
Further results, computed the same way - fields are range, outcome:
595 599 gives 2.12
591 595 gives 1.5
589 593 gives 1.11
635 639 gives 2.37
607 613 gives 2.16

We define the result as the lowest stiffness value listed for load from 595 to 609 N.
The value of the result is 2.012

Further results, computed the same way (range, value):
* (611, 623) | 1.737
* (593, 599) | 1.735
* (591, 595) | 1.255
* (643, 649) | 2.325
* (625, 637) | 2.306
